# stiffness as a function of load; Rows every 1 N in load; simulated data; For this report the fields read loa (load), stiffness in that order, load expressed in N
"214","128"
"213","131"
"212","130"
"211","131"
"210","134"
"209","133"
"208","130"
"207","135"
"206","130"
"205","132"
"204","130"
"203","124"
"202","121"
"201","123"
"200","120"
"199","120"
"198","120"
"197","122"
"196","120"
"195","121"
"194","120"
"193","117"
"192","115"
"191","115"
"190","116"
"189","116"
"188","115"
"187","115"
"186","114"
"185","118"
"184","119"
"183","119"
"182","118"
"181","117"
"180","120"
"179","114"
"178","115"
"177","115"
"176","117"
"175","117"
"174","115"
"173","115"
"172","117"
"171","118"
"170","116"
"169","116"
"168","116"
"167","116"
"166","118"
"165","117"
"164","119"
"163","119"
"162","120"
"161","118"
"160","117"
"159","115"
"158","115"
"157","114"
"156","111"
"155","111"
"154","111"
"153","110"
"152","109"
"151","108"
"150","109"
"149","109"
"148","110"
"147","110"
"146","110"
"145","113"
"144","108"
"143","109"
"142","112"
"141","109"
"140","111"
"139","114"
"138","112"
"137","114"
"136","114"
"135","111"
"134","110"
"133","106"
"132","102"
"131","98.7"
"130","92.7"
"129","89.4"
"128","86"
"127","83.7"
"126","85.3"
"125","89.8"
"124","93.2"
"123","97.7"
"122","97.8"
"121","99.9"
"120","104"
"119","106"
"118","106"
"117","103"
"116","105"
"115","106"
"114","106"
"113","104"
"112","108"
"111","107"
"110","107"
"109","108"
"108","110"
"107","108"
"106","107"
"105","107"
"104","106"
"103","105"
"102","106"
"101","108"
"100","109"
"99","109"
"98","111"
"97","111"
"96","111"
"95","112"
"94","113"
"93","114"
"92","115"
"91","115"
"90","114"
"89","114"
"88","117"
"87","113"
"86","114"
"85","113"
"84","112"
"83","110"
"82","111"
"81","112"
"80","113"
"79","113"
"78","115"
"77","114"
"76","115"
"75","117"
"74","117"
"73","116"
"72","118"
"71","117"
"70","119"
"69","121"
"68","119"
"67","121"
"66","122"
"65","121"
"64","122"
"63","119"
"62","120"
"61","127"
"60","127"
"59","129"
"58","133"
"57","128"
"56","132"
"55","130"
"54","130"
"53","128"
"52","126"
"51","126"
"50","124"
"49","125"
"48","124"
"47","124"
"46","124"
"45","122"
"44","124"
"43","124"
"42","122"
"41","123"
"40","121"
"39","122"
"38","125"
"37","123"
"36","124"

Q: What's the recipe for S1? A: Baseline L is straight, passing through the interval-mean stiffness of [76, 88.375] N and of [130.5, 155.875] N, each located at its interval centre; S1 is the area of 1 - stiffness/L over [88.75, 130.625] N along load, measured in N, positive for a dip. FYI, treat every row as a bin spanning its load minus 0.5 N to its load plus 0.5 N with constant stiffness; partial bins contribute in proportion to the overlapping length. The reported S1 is 2.7 N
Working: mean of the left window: 113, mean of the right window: 110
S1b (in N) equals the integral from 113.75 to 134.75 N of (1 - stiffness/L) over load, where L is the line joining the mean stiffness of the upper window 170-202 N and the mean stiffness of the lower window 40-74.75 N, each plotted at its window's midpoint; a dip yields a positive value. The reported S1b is 3.8 N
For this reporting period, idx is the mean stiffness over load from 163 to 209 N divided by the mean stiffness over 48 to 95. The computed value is 1.00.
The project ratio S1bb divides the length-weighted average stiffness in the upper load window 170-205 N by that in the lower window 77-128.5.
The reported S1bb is 1.11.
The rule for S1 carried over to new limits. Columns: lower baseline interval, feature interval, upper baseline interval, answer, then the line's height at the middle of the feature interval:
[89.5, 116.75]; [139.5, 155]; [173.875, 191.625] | 0.4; 113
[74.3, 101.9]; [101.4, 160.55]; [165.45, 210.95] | 5.1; 116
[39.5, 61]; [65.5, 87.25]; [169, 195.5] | 1.5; 124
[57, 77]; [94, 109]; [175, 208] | 1.5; 121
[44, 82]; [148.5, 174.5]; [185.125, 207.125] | 1.4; 121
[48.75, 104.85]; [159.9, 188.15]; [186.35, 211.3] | 1.1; 122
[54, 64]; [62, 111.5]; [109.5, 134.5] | 0.7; 115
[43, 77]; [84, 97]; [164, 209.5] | 0.9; 122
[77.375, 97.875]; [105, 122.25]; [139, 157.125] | 1.0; 112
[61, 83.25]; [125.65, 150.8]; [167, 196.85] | 2.5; 117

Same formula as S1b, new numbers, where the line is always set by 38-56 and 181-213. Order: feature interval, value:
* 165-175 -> 0.5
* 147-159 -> 1.2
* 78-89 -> 1.0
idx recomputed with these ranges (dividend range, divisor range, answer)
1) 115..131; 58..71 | 0.79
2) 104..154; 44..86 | 0.87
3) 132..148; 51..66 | 0.87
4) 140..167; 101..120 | 1.06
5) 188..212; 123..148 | 1.19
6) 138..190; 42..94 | 0.95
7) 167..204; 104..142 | 1.14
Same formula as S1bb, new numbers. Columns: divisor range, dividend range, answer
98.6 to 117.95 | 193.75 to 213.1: 1.18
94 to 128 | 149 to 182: 1.11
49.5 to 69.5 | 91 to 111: 0.87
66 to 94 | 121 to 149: 0.90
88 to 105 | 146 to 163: 1.01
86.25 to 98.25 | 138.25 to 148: 0.98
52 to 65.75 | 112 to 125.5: 0.80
